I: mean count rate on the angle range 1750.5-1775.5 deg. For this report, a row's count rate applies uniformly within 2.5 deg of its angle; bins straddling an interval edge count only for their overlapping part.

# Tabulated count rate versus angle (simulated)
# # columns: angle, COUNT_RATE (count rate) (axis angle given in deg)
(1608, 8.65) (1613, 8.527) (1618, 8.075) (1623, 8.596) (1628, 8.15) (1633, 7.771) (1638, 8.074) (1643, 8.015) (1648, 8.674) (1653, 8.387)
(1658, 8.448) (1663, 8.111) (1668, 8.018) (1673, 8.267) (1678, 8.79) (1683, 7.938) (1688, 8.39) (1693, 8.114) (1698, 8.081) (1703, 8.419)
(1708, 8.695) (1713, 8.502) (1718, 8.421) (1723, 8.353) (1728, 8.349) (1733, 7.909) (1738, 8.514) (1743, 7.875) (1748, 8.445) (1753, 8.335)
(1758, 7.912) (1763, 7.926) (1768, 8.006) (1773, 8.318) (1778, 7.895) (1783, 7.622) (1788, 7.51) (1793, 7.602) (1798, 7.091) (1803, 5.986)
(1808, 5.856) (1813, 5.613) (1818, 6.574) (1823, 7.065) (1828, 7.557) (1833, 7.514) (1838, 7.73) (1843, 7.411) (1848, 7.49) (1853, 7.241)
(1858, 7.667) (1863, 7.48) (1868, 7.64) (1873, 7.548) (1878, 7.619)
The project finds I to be 8.1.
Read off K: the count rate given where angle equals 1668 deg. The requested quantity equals 8.018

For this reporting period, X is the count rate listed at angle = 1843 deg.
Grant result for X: 7.411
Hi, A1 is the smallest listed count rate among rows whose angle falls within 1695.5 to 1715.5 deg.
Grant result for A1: 8.081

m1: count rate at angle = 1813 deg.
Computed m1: 5.613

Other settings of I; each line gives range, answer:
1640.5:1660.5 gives 8.38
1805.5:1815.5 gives 5.73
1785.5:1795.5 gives 7.56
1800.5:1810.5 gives 5.92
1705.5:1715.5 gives 8.6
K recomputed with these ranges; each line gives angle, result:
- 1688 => 8.39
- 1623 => 8.596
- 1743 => 7.875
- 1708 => 8.695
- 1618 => 8.075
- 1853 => 7.241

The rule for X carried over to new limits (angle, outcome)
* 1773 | 8.318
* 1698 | 8.081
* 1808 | 5.856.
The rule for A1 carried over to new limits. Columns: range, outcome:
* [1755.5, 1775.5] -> 7.912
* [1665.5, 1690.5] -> 7.938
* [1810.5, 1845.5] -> 5.613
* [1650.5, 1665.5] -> 8.111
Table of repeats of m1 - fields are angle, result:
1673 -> 8.267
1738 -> 8.514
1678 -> 8.79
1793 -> 7.602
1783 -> 7.622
